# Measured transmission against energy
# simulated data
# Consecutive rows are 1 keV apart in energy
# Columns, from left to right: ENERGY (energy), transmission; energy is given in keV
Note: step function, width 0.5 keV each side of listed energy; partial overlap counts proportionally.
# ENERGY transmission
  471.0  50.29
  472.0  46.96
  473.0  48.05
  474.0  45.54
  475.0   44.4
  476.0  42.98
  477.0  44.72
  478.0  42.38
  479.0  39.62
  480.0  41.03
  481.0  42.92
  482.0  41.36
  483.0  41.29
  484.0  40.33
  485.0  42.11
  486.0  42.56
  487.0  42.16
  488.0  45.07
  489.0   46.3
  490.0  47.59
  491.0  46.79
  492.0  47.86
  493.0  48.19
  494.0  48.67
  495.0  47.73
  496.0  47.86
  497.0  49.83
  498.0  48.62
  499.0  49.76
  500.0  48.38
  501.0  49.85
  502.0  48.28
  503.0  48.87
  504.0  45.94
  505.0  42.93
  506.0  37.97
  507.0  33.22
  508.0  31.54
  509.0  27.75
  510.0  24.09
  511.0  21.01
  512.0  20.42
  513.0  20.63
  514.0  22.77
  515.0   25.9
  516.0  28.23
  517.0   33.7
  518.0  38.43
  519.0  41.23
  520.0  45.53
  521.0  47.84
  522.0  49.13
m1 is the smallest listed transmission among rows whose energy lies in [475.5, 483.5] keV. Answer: 39.62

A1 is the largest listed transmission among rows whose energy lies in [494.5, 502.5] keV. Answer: 49.85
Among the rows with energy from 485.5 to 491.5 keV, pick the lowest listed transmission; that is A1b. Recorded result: 42.16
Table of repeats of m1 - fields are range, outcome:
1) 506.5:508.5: 31.54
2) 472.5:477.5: 42.98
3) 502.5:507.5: 33.22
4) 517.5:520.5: 38.43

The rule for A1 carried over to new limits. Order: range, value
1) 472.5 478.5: 48.05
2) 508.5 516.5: 28.23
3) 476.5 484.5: 44.72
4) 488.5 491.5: 47.59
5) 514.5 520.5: 45.53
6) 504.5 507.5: 42.93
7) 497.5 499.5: 49.76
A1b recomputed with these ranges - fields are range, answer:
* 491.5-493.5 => 47.86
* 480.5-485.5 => 40.33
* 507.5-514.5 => 20.42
